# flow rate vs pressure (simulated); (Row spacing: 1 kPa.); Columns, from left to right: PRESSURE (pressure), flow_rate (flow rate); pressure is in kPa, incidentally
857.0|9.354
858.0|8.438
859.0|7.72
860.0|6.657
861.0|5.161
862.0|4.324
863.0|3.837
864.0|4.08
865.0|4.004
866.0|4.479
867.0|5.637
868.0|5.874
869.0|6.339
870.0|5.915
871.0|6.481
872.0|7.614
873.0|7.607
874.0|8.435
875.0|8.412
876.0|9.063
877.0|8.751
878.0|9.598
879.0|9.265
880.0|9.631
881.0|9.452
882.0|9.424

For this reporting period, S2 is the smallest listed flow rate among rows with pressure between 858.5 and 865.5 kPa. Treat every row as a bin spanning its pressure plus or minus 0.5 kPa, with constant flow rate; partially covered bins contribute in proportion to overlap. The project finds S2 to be 3.837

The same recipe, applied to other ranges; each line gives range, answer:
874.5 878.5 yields 8.412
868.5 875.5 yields 5.915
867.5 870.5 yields 5.874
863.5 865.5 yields 4.004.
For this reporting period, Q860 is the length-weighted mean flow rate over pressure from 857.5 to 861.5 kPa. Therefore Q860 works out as 6.99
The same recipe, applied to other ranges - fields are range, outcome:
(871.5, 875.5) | 8.02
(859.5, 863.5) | 4.99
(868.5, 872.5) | 6.59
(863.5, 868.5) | 4.81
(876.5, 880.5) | 9.31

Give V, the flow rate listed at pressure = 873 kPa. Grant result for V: 7.607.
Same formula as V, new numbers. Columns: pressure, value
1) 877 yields 8.751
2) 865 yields 4.004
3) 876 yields 9.063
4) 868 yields 5.874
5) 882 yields 9.424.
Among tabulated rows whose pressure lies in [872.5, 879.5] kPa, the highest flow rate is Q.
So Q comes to 9.598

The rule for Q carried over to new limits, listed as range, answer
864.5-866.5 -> 4.479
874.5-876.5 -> 9.063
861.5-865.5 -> 4.324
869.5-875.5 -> 8.435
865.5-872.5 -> 7.614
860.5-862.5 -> 5.161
